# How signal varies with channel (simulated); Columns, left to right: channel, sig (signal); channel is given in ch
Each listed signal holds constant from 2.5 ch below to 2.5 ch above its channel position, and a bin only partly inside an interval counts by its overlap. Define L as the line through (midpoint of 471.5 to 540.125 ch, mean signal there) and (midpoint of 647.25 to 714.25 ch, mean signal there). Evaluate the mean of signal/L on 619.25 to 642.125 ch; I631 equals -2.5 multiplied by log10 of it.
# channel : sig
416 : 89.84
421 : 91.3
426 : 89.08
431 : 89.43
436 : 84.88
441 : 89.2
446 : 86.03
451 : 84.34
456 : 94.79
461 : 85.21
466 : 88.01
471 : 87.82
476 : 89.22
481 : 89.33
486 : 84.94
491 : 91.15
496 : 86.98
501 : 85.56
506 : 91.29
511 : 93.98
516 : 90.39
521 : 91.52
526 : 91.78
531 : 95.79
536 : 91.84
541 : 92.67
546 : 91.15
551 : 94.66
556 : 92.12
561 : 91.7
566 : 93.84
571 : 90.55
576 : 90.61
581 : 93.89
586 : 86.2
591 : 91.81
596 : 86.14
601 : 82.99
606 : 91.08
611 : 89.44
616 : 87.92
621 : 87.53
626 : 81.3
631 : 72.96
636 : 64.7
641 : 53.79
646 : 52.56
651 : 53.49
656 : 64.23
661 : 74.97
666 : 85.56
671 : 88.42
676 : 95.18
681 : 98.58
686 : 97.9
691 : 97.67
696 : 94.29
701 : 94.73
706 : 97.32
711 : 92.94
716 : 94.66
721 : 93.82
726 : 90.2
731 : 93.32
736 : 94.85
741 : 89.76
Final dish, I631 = 0.21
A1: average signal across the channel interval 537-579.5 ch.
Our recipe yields 92.2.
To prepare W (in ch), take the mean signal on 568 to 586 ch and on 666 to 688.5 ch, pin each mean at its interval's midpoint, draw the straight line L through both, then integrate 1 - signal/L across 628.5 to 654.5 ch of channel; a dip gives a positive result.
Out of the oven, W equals 9.3 ch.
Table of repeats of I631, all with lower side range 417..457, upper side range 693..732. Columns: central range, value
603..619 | 0.03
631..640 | 0.38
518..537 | -0.03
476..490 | 0.02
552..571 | -0.02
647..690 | 0.14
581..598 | 0.03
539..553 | -0.03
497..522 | 0.00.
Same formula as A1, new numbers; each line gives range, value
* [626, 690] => 76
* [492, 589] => 91.4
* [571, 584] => 91.7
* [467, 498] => 88.2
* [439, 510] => 88.2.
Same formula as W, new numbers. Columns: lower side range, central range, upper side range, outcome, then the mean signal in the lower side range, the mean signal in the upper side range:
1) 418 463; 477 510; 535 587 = 0.50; 88.3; 91.9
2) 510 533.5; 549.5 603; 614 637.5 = -2.97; 92.6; 79.3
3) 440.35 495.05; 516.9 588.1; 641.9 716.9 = -4.35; 88.1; 84.6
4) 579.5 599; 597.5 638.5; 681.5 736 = 3.68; 89.1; 94.8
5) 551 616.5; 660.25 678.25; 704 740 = 1.04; 90.1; 93.7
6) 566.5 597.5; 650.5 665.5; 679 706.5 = 4.15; 90.2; 96.7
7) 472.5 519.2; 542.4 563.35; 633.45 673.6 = -2.87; 89.2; 67.3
